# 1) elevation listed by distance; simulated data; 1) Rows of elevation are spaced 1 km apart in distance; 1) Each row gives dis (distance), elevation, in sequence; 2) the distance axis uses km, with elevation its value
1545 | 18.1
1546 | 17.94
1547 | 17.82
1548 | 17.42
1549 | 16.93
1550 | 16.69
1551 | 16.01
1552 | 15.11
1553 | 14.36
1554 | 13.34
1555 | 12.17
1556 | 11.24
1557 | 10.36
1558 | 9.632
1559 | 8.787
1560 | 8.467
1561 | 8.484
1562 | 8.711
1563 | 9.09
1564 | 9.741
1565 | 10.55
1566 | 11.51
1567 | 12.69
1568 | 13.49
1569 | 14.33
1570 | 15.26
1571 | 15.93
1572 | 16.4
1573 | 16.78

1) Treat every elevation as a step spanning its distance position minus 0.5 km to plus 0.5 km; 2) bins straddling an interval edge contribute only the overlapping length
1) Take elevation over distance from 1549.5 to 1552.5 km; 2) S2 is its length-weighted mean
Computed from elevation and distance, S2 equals 15.9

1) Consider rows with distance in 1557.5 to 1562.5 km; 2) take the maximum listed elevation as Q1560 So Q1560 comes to 9.632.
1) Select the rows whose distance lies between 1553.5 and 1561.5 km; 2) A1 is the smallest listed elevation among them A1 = 8.467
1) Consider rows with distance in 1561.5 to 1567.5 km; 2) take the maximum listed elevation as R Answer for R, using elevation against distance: 12.69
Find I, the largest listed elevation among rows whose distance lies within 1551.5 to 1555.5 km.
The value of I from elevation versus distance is 15.11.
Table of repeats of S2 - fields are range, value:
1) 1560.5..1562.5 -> 8.6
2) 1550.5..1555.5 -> 14.2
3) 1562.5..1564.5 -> 9.42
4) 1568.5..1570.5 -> 14.8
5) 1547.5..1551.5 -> 16.8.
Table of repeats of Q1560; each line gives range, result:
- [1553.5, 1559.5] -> 13.34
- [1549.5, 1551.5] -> 16.69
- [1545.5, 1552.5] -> 17.94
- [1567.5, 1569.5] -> 14.33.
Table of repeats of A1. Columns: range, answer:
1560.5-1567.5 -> 8.484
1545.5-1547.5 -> 17.82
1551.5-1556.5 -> 11.24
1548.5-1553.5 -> 14.36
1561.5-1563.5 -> 8.711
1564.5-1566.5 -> 10.55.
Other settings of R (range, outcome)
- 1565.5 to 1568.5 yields 13.49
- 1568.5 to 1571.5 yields 15.93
